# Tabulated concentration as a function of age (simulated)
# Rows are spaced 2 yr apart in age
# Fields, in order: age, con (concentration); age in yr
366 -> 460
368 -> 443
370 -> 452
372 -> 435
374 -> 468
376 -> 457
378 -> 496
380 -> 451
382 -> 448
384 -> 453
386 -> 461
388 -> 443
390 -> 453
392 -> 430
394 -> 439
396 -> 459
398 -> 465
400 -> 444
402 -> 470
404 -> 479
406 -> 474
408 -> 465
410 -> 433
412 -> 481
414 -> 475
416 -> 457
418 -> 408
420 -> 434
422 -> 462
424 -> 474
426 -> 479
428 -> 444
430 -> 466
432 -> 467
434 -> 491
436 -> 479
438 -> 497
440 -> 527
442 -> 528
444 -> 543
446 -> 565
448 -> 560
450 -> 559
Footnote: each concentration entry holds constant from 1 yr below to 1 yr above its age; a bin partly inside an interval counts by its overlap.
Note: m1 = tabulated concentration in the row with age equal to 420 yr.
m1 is 434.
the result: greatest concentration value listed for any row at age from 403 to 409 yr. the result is 479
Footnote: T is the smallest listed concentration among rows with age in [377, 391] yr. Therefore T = 443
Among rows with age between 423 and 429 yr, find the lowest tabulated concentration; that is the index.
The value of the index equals 444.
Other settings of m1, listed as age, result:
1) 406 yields 474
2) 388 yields 443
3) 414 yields 475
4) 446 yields 565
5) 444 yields 543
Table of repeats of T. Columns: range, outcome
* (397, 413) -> 433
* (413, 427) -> 408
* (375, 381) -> 451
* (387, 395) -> 430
